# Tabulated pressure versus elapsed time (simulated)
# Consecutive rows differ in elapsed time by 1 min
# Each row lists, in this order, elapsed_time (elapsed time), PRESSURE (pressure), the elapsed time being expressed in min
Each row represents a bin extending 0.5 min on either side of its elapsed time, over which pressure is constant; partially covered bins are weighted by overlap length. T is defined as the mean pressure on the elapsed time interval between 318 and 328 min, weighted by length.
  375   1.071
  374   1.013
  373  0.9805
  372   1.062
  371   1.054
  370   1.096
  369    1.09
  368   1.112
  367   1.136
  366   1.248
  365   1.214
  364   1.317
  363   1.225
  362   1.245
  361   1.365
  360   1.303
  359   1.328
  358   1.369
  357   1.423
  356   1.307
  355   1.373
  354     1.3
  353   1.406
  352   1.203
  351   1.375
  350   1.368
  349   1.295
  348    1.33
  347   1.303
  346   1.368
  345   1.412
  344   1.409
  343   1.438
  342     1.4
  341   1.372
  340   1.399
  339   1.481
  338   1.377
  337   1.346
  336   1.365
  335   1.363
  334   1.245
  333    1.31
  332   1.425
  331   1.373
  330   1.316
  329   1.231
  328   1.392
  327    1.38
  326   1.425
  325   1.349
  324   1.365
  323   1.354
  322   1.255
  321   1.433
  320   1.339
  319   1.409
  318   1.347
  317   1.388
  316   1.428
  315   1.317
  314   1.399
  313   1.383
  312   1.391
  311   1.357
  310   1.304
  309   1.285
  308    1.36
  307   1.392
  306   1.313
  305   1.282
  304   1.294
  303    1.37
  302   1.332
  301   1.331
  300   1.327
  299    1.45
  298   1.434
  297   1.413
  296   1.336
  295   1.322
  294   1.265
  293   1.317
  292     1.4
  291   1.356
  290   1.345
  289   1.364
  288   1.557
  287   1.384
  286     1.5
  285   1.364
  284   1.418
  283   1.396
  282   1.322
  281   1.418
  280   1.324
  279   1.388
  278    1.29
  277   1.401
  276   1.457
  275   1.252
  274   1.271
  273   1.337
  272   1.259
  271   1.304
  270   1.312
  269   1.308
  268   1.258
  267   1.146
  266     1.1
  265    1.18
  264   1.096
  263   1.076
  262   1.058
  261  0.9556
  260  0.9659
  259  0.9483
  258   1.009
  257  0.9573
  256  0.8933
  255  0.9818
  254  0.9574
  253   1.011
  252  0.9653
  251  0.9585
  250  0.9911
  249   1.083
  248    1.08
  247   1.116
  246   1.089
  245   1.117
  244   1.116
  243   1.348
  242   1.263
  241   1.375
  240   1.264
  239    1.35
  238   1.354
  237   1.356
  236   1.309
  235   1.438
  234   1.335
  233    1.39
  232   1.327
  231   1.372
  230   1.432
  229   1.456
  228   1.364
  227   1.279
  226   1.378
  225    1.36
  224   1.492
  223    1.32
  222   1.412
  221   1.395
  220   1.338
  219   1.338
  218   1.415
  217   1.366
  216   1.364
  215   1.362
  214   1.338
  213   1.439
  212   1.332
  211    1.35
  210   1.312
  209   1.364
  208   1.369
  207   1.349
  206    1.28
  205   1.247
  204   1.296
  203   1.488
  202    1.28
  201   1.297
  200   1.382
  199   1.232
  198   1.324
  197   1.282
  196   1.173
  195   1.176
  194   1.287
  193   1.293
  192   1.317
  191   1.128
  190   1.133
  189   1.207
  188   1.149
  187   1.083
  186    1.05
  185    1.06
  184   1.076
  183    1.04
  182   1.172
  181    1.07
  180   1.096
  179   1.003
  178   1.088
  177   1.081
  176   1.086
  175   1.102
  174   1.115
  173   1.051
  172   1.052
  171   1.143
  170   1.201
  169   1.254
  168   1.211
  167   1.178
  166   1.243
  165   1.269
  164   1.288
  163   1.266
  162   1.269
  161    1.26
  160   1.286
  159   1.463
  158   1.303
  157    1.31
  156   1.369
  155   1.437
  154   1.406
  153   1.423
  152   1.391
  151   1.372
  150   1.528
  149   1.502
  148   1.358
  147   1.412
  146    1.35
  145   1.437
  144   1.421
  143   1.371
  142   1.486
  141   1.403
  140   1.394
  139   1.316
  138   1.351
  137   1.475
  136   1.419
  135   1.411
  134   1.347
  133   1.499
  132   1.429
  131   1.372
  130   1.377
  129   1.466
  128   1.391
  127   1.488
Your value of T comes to 1.37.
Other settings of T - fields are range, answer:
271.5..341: 1.36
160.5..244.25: 1.27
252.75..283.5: 1.18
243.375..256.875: 1.03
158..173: 1.24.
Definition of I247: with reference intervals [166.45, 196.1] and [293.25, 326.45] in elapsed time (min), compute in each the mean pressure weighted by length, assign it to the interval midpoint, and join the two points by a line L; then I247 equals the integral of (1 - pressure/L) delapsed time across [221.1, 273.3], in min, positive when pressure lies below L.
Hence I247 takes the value 1.7 min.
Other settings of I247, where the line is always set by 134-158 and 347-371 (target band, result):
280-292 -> -0.73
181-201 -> 2.74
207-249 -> 0.80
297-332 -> -1.50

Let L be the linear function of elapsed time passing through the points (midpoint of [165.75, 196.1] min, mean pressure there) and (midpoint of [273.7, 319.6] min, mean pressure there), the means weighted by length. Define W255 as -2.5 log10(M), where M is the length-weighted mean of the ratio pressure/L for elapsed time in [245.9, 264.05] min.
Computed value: 0.264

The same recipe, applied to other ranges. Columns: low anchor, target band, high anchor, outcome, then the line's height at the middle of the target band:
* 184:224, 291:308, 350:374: -0.075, 1.26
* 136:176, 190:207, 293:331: 0.041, 1.33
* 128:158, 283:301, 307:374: -0.035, 1.34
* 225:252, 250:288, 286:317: 0.101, 1.31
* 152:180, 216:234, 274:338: -0.076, 1.28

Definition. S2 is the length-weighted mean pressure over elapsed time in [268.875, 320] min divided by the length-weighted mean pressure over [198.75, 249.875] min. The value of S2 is 1.0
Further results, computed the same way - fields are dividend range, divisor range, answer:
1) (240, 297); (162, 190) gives 1.07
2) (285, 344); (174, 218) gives 1.11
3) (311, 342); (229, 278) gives 1.15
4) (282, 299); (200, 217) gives 1.03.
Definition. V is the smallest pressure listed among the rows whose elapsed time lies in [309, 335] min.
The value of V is 1.231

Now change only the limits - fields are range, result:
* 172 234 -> 1.003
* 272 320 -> 1.252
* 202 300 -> 0.8933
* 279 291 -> 1.322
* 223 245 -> 1.116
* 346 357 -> 1.203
